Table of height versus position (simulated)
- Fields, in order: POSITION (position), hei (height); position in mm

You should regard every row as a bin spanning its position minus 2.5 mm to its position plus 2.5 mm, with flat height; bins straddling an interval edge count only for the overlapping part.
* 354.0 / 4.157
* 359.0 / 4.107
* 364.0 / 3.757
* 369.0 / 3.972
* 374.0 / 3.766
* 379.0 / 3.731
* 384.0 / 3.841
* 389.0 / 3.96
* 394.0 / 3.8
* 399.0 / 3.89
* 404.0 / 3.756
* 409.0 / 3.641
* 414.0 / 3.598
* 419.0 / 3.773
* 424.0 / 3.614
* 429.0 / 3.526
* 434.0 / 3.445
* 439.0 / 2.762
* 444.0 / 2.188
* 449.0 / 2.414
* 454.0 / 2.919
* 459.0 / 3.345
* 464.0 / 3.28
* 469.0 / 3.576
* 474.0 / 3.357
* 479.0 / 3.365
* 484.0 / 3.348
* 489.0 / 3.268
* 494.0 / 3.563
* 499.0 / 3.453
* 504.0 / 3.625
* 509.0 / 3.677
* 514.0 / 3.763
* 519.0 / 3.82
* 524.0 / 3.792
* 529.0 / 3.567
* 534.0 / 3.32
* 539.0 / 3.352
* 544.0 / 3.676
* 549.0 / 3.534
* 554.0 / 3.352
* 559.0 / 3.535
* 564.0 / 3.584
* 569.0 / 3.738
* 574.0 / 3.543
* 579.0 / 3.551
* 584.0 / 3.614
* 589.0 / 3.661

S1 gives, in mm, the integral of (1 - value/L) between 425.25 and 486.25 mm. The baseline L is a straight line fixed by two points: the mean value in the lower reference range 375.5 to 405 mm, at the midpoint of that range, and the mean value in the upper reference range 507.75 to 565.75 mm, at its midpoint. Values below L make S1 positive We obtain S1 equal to 9.5 mm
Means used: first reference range 3.83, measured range 3.14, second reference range 3.58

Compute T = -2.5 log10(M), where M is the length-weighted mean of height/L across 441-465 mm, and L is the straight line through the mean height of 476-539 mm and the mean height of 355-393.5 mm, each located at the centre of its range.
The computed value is 0.30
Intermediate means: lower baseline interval 3.88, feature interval 2.8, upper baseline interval 3.54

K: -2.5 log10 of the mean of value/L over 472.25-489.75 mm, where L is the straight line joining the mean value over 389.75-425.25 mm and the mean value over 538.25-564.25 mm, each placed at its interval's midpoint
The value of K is 0.09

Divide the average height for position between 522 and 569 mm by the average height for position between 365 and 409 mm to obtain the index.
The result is 0.92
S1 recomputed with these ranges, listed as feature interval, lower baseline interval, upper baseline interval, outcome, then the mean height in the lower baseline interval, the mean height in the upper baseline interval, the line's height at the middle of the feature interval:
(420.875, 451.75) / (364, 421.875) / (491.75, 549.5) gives 5.97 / 3.79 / 3.6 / 3.73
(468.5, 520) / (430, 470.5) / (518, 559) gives -3.93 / 3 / 3.54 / 3.27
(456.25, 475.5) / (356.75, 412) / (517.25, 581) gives 1.64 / 3.83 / 3.56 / 3.7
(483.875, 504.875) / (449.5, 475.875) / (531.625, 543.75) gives -0.95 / 3.23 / 3.4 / 3.3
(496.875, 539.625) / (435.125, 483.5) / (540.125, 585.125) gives -3.45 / 3.05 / 3.56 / 3.34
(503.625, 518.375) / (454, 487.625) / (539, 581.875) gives -1.20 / 3.34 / 3.55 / 3.44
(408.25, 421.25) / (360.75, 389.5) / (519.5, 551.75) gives 0.33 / 3.84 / 3.56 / 3.77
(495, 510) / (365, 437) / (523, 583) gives 0.13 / 3.73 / 3.54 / 3.6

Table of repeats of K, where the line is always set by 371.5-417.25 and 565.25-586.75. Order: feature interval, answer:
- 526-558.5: 0.050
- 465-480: 0.086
